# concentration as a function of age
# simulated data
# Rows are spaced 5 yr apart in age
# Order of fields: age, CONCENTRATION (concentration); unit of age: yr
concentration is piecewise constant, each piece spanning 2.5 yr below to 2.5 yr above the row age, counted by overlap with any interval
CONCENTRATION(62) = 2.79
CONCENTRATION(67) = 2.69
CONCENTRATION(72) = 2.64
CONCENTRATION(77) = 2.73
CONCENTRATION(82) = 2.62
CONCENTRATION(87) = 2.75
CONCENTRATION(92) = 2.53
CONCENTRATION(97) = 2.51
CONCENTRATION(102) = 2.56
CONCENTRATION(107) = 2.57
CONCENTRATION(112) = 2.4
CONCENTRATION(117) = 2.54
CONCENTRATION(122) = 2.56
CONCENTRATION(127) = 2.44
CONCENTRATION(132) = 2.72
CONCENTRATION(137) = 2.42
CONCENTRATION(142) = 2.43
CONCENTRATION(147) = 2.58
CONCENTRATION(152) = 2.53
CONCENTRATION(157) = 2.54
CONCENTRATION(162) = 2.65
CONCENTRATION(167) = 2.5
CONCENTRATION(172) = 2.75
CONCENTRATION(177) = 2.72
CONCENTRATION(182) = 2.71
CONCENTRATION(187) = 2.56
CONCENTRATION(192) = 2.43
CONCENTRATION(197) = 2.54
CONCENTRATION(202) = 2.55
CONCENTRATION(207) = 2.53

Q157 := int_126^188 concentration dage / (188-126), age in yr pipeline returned 2.58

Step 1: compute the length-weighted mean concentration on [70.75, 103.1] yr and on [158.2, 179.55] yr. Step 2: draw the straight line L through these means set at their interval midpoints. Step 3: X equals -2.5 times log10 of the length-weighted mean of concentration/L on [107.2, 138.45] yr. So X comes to 0.05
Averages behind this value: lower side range 2.62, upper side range 2.65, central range 2.52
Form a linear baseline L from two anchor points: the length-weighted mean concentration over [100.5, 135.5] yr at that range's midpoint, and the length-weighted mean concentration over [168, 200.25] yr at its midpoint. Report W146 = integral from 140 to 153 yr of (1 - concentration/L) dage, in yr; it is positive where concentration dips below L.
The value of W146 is 0.3 yr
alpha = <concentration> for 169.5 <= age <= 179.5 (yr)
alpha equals 2.74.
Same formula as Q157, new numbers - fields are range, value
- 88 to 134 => 2.54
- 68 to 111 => 2.61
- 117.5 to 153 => 2.53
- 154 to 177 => 2.62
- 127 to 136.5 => 2.58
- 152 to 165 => 2.58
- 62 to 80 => 2.7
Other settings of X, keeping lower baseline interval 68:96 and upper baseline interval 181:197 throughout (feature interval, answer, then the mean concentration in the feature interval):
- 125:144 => 0.040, 2.51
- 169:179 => -0.066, 2.72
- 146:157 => 0.015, 2.55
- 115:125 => 0.029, 2.55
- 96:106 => 0.036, 2.54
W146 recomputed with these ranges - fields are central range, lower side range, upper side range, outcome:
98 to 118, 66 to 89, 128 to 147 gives 0.7 yr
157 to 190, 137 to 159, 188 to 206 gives -1.7 yr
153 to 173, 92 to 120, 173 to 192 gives 0.1 yr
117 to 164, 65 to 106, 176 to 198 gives 1.2 yr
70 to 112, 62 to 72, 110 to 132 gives 0.3 yr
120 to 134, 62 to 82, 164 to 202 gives 0.4 yr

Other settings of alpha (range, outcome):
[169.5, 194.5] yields 2.63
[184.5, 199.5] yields 2.51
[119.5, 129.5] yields 2.5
